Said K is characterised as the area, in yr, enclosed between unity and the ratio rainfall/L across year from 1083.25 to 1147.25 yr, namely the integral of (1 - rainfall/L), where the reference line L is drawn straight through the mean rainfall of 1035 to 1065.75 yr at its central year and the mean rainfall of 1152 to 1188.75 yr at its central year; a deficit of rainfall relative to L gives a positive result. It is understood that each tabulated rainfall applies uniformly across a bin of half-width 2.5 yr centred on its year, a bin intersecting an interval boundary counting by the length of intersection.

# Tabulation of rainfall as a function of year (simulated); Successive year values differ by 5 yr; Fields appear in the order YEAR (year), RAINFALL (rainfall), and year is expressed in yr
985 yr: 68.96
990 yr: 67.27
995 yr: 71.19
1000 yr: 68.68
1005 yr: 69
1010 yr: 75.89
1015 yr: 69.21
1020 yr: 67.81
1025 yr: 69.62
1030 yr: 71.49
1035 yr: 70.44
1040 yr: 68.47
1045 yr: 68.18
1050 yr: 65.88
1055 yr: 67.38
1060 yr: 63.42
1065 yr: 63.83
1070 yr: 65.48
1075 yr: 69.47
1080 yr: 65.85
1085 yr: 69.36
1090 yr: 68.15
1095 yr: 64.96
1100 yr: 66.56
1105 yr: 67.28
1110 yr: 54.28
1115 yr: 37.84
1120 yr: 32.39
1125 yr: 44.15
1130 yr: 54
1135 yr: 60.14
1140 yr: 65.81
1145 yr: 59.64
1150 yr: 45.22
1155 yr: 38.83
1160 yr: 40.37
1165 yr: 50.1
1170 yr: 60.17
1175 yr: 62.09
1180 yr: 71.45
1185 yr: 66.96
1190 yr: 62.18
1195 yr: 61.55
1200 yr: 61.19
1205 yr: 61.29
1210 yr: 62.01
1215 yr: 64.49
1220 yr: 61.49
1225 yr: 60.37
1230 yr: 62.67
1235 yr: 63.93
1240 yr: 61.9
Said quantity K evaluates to 3.9 yr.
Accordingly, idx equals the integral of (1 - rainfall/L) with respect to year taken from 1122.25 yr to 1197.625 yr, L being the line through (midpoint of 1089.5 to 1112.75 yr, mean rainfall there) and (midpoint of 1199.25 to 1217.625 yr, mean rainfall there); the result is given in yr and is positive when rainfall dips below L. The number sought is 8.14 yr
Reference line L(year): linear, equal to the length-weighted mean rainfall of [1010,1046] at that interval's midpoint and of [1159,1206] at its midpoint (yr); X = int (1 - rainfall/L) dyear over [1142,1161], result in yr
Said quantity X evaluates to 4.66 yr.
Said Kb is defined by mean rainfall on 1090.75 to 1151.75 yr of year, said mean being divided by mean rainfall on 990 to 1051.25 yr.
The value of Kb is 0.8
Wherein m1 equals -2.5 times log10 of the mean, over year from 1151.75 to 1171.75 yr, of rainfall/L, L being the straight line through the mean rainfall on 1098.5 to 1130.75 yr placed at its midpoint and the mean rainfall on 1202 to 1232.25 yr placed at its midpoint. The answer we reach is 0.19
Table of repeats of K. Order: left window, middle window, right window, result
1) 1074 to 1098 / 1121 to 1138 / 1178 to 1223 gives 3.8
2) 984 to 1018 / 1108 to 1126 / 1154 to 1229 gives 6.2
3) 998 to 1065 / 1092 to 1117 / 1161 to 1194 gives 2.4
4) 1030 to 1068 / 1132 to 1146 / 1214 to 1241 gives 0.6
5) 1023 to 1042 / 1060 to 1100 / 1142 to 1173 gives -2.8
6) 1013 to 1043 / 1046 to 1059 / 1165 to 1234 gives 0.4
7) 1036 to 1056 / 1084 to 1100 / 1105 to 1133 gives -3.7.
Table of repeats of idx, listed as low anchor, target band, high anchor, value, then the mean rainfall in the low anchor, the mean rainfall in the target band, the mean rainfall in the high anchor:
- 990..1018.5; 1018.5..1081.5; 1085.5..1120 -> -2.6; 70.4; 67.5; 58.4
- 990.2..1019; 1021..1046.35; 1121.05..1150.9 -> -1.1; 70.4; 69.6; 54.3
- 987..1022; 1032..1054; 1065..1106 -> 0.1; 69.9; 68.3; 66.9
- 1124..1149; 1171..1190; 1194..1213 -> -1.8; 56.8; 65.7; 61.6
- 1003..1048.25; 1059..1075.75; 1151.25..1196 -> 0.2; 70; 65.3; 56.6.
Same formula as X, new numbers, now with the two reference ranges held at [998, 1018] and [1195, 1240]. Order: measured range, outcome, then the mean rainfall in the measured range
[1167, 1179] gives 0.37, 62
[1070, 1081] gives 0.08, 67.4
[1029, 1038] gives -0.14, 70.7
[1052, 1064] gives 0.60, 65.2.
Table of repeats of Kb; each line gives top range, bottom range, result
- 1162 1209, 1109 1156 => 1.25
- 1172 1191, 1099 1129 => 1.32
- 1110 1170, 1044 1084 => 0.74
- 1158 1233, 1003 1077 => 0.89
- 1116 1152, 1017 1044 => 0.74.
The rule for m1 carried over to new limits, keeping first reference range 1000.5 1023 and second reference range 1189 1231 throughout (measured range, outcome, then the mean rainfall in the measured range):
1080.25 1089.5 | -0.02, 68.2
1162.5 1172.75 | 0.15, 55.3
